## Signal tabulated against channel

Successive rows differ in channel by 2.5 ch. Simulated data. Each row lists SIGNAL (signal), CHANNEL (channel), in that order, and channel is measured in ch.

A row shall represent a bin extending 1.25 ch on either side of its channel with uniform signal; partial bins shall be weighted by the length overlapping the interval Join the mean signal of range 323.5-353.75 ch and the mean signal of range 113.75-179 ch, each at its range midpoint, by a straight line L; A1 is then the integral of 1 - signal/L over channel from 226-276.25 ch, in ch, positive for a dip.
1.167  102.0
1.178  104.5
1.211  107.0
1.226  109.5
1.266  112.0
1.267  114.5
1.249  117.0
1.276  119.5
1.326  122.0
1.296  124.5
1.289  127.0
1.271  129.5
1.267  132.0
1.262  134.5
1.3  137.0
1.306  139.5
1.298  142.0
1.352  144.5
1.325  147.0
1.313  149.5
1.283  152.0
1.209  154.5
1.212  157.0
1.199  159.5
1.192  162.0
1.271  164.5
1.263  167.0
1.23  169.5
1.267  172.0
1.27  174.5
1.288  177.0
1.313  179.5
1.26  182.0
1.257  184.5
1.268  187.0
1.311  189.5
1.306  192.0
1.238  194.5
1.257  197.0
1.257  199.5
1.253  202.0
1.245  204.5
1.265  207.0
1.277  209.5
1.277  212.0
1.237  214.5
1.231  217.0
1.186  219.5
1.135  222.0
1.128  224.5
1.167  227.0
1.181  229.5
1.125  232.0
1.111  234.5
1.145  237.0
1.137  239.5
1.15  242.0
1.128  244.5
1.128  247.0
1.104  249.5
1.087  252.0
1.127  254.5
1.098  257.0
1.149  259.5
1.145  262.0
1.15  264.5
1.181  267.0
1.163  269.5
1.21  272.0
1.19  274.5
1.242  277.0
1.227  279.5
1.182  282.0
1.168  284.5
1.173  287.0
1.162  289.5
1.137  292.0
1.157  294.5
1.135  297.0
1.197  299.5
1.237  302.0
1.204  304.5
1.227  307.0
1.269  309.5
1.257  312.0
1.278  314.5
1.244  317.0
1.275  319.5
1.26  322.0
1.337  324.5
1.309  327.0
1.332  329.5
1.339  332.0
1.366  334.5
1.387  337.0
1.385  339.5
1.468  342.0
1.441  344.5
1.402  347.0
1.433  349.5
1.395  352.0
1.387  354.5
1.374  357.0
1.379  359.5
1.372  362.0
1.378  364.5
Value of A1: 7.1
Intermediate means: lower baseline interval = 1.27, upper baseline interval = 1.38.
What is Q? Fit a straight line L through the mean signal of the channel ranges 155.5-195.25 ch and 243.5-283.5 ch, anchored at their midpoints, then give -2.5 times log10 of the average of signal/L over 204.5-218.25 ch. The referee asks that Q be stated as -0.03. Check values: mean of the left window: 1.26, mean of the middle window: 1.26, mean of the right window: 1.16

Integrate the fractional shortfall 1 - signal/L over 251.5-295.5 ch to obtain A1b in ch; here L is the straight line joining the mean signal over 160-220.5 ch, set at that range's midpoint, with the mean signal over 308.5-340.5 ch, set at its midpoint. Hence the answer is 4.3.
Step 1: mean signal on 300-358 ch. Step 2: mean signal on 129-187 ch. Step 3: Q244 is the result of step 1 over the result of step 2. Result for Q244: 1.0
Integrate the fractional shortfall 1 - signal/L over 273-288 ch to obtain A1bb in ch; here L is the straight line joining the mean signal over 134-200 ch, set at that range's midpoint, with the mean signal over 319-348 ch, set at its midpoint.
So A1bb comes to 1.5 ch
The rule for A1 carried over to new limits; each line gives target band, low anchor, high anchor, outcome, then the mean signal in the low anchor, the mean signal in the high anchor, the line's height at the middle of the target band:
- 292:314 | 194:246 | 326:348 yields 2.0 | 1.2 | 1.38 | 1.33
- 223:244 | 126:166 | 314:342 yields 2.5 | 1.27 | 1.33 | 1.3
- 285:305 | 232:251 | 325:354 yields 1.5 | 1.13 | 1.39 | 1.27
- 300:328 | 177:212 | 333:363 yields 2.2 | 1.27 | 1.4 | 1.37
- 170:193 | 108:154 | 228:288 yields -0.9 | 1.29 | 1.15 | 1.23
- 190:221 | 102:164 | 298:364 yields 0.8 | 1.26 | 1.33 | 1.29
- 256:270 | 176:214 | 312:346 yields 1.7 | 1.27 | 1.34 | 1.3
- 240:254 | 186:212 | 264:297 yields 1.1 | 1.27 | 1.18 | 1.22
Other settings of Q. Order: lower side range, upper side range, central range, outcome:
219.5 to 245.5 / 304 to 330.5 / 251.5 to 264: 0.05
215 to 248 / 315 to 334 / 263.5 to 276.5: 0.03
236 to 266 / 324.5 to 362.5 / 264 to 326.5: 0.03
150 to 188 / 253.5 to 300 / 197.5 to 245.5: 0.02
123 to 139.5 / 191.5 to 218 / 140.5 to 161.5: 0.00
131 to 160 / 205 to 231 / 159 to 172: 0.02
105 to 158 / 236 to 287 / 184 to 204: -0.04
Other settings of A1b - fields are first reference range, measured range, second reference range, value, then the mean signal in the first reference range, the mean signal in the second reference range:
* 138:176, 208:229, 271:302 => 0.39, 1.27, 1.18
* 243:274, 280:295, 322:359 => 0.71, 1.14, 1.38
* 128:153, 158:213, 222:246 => -1.81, 1.3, 1.14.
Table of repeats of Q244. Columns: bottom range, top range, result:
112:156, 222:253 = 0.88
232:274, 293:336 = 1.11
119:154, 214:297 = 0.89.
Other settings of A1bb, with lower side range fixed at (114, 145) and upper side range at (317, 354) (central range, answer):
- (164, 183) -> 0.5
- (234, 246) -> 1.7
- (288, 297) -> 1.3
